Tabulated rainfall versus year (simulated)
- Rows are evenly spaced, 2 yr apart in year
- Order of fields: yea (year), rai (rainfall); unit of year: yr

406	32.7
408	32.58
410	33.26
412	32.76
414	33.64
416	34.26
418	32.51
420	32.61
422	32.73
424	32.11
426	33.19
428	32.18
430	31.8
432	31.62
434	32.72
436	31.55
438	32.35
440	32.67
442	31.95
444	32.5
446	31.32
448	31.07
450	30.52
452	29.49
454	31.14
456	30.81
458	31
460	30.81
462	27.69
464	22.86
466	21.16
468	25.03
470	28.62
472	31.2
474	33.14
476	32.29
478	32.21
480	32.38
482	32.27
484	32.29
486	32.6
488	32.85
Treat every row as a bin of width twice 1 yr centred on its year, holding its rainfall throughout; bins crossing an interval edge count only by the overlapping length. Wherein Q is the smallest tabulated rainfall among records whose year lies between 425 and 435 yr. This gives 31.62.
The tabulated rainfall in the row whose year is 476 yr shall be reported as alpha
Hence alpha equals 32.29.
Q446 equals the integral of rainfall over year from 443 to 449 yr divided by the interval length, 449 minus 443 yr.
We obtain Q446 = 31.6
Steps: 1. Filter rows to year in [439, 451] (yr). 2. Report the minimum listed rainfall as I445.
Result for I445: 30.52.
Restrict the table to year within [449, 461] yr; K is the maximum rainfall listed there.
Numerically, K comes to 31.14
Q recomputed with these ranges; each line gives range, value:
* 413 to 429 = 32.11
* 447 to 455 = 29.49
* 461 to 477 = 21.16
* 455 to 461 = 30.81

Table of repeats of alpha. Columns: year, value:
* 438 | 32.35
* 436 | 31.55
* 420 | 32.61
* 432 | 31.62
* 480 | 32.38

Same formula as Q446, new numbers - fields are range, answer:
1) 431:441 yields 32.2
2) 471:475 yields 32.2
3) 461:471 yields 25.1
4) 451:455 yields 30.3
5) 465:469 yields 23.1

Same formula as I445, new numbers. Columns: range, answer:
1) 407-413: 32.58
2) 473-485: 32.21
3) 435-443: 31.55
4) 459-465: 22.86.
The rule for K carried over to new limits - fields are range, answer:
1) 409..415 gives 33.64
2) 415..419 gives 34.26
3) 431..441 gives 32.72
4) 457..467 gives 31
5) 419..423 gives 32.73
